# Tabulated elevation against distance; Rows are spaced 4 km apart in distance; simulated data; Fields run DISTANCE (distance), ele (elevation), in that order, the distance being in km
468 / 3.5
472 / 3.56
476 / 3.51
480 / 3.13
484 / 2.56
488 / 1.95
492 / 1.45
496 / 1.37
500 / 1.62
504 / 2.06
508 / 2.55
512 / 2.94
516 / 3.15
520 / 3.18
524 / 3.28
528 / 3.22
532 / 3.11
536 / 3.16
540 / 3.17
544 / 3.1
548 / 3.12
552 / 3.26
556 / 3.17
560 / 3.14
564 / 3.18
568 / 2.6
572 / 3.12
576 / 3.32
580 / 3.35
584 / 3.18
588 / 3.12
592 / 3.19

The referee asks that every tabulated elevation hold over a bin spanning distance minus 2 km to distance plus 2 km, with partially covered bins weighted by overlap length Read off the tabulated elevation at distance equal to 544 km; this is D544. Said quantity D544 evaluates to 3.1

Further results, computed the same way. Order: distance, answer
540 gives 3.17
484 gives 2.56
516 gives 3.15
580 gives 3.35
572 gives 3.12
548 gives 3.12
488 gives 1.95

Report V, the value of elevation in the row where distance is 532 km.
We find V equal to 3.11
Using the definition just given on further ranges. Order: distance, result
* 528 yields 3.22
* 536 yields 3.16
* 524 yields 3.28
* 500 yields 1.62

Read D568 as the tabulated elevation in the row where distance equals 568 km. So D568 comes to 2.6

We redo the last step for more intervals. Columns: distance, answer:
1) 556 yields 3.17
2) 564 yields 3.18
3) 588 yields 3.12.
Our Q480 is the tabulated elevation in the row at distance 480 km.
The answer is 3.13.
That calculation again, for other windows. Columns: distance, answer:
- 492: 1.45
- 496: 1.37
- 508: 2.55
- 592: 3.19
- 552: 3.26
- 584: 3.18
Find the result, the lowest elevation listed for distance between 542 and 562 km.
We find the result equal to 3.1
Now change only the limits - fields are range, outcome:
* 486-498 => 1.37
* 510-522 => 2.94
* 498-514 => 1.62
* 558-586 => 2.6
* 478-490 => 1.95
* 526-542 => 3.11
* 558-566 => 3.14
